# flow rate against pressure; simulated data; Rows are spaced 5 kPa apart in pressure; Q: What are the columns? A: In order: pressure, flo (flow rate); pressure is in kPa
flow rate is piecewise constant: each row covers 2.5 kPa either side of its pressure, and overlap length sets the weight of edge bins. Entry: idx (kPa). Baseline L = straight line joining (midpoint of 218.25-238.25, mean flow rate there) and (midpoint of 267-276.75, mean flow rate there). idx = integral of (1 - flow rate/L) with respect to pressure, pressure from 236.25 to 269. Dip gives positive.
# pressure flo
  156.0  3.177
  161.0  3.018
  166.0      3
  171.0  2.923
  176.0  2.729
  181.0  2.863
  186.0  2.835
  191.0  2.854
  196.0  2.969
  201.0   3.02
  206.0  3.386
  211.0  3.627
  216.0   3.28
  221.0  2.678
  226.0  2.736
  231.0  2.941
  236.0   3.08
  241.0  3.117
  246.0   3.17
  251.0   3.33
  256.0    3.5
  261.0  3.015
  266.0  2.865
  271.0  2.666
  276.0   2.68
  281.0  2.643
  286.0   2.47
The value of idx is -4.5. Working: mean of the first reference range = 2.86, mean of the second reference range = 2.7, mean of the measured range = 3.15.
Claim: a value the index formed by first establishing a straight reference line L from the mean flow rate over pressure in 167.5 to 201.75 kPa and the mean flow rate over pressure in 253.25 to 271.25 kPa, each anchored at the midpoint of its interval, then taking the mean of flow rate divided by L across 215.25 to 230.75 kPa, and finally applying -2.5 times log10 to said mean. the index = 0.04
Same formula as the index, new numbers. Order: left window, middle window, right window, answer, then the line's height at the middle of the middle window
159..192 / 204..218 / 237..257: -0.124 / 3.07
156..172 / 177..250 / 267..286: -0.068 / 2.86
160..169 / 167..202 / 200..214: 0.105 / 3.18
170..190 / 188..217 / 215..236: -0.112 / 2.87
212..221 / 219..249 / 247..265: 0.083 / 3.2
